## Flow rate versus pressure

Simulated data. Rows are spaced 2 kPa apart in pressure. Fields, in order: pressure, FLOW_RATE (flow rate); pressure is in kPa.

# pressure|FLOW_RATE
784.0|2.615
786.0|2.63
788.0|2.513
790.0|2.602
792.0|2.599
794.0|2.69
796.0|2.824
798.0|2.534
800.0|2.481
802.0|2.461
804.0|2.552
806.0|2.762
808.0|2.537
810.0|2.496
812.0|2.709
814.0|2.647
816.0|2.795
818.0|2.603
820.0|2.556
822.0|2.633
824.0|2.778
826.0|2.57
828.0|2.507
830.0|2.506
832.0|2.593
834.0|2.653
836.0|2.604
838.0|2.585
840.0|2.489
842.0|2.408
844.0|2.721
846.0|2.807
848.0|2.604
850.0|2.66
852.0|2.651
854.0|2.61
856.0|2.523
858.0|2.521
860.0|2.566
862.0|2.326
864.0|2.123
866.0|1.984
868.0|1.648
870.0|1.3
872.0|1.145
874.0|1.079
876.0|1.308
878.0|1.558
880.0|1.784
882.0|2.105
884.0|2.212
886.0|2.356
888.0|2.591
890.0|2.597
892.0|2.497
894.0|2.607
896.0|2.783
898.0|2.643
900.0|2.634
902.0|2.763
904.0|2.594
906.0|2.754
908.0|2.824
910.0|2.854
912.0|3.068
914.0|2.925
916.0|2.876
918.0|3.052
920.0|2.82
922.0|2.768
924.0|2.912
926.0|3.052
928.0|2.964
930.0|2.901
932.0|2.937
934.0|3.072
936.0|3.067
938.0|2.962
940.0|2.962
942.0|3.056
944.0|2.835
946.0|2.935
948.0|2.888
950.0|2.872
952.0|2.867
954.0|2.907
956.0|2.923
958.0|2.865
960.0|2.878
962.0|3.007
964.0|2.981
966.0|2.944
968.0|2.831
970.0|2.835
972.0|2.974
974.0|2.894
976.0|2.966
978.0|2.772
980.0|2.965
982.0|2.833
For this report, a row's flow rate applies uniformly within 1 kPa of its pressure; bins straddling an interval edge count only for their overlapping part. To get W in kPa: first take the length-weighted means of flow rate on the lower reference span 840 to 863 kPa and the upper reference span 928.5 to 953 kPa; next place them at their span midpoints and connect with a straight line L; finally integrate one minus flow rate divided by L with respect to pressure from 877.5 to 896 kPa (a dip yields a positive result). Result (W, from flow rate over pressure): 2.9 kPa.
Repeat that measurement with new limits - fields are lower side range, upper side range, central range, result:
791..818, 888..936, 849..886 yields 9.7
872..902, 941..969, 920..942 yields -2.5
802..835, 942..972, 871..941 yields 5.8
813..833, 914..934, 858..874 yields 5.2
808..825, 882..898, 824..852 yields 0.0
